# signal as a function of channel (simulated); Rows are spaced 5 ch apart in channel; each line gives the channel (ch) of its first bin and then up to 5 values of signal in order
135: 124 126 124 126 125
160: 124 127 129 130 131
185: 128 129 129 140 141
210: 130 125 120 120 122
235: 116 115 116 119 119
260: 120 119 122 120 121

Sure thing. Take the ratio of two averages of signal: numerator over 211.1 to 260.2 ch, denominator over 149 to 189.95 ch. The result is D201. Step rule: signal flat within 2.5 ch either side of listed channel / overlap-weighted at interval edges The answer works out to 0.94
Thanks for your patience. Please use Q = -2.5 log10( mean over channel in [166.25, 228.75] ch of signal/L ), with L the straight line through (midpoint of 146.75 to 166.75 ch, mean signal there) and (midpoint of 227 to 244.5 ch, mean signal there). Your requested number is -0.07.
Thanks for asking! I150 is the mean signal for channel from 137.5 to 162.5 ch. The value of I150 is 125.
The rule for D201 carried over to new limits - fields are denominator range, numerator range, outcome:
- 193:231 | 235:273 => 0.92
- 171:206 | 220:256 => 0.90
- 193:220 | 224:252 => 0.89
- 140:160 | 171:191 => 1.04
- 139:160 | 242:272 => 0.95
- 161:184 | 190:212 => 1.04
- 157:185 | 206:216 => 1.01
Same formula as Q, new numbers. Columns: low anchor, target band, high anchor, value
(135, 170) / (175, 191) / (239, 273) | -0.051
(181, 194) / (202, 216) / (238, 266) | -0.066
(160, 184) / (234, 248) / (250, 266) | 0.050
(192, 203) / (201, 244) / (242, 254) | 0.020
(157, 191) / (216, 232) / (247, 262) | 0.014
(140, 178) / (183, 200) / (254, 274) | -0.050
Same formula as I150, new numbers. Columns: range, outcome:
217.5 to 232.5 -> 121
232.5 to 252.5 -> 116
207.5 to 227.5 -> 124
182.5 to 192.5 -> 128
